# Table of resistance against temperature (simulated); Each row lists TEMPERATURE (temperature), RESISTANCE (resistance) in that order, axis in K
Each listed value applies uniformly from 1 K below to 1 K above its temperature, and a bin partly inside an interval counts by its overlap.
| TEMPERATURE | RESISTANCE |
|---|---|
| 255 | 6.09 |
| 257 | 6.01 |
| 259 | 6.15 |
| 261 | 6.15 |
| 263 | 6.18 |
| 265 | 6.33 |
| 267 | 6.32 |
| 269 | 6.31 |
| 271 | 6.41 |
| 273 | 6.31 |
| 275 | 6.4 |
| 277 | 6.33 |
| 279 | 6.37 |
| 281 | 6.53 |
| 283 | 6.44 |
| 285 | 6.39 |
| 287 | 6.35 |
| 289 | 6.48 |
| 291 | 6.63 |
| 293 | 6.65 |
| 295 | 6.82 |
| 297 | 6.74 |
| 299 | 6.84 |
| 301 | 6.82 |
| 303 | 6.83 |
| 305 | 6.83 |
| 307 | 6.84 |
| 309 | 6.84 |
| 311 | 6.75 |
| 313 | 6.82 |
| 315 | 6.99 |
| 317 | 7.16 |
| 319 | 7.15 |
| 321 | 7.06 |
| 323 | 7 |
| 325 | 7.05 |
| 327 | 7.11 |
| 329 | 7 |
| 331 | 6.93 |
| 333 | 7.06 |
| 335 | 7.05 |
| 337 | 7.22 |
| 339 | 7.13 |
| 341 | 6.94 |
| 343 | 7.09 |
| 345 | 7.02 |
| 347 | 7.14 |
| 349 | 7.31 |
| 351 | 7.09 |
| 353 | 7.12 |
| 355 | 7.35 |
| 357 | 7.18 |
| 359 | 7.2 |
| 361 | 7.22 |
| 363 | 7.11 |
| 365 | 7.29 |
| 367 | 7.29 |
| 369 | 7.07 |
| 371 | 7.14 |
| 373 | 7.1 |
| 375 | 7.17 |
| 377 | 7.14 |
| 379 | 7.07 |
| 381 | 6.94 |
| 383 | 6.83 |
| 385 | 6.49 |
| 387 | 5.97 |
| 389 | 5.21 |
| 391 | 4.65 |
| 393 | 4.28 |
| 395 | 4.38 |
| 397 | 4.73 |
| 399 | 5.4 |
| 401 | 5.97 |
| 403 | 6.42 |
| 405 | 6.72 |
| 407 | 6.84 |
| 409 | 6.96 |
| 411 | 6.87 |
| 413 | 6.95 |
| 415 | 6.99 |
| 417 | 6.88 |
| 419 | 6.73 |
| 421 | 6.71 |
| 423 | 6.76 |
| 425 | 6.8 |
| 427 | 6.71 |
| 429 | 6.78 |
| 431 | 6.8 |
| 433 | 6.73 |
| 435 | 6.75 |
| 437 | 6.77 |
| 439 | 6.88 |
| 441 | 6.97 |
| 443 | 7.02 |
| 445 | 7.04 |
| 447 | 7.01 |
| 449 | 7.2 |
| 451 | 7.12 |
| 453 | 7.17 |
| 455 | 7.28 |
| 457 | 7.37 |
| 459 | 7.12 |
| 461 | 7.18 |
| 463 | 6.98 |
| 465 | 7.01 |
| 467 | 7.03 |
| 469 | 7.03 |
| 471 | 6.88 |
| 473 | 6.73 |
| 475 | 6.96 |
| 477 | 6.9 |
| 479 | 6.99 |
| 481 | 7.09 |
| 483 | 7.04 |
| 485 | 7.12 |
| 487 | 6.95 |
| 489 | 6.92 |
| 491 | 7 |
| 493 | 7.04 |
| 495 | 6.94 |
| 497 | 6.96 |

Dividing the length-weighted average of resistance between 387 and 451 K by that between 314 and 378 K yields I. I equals 0.90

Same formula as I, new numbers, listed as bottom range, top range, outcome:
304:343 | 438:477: 1.01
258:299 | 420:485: 1.08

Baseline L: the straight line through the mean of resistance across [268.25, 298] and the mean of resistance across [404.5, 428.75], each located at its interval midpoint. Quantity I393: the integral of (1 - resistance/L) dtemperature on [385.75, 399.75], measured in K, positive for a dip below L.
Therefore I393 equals 3.7 K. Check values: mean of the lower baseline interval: 6.48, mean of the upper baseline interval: 6.83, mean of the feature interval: 4.97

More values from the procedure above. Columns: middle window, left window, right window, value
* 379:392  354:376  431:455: 1.9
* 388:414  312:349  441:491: 4.6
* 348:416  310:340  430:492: 4.3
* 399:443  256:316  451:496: 1.0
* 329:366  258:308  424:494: -2.5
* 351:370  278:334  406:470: -0.9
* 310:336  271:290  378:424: -2.8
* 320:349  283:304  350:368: -0.3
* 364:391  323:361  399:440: 0.7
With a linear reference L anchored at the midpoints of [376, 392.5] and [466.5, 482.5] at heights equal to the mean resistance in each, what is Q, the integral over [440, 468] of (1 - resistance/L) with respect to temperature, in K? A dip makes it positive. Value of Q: -1.3 K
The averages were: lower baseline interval 6.23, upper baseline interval 6.95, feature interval 7.11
